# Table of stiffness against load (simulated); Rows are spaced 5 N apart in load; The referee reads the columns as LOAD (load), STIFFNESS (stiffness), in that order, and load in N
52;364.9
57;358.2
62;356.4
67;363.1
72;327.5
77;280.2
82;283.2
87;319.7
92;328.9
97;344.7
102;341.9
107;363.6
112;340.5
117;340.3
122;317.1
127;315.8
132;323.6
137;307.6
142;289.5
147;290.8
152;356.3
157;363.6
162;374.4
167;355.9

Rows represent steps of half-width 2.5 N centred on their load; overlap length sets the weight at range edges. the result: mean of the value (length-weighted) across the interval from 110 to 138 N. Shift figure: 325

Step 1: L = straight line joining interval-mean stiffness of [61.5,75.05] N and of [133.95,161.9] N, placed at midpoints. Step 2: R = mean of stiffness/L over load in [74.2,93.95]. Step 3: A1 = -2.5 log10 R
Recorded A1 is 0.13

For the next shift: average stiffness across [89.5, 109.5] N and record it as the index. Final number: 345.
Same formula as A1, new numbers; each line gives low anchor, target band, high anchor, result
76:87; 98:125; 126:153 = -0.13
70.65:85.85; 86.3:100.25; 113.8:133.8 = -0.09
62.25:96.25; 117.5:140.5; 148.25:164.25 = 0.09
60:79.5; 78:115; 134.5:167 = 0.01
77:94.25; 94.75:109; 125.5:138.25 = -0.13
